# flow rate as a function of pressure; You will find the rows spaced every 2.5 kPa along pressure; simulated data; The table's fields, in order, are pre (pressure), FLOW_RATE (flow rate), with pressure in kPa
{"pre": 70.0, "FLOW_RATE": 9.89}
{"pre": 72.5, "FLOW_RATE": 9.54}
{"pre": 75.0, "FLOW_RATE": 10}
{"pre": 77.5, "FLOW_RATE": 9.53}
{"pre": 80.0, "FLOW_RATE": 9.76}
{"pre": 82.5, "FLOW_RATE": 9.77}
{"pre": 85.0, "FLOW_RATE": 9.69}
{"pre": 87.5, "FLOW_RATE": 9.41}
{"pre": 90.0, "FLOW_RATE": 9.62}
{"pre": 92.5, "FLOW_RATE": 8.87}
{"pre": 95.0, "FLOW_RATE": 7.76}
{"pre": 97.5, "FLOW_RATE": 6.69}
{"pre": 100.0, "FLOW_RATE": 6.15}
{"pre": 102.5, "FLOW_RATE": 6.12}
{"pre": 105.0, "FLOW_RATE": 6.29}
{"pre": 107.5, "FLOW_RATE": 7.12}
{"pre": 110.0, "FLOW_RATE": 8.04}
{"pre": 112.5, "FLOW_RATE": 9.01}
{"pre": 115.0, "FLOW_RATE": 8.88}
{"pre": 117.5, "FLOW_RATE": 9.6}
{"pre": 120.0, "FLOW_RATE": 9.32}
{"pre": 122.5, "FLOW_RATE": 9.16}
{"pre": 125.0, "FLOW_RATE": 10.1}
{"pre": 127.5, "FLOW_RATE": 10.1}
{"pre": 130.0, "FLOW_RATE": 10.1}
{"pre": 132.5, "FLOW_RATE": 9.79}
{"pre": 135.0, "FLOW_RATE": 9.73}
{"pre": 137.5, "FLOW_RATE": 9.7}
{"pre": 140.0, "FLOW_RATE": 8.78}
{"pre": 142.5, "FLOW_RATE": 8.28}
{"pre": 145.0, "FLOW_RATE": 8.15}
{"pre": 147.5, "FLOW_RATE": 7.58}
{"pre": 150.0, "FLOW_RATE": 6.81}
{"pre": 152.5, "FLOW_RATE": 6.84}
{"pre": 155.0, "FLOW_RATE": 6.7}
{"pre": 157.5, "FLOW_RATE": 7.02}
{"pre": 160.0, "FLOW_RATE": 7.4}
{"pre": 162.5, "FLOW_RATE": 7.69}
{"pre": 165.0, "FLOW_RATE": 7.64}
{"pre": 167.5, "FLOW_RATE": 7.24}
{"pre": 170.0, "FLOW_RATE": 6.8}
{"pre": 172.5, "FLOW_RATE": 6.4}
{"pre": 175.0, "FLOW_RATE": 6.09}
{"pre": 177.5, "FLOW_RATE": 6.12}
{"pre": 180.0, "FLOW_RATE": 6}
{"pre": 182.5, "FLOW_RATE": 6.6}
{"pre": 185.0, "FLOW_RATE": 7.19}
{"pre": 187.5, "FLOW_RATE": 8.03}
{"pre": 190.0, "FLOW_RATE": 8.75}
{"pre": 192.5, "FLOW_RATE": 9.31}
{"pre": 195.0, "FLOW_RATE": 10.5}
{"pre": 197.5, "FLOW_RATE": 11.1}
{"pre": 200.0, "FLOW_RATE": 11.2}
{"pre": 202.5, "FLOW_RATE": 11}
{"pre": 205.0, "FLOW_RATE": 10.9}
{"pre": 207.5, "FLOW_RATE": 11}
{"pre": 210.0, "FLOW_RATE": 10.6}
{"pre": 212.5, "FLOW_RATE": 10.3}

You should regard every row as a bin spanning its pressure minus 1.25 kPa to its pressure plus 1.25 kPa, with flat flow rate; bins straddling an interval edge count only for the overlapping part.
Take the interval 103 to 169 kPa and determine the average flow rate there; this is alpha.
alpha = 8.32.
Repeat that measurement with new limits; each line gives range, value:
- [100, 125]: 8.17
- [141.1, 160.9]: 7.36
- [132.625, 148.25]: 8.82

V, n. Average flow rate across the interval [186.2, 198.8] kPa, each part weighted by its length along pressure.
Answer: 9.54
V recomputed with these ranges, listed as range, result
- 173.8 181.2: 6.07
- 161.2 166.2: 7.66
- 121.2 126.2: 9.62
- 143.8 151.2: 7.51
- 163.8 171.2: 7.23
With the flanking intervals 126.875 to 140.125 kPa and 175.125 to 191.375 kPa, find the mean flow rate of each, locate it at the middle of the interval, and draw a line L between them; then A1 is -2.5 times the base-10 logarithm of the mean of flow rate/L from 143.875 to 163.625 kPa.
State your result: 0.19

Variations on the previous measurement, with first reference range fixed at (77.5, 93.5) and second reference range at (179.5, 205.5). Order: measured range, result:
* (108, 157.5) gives 0.081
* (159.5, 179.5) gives 0.324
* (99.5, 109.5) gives 0.398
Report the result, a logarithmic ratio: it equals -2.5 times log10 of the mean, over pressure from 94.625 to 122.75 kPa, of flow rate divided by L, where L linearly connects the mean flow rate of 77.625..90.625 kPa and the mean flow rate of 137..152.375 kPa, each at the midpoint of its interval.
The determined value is 0.15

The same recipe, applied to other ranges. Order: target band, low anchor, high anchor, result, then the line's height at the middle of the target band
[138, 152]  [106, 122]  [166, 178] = -0.057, 7.54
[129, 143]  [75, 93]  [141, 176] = -0.190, 7.92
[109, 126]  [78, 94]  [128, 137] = 0.068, 9.75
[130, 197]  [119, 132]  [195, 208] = 0.305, 10.4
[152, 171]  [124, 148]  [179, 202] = 0.253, 9.07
